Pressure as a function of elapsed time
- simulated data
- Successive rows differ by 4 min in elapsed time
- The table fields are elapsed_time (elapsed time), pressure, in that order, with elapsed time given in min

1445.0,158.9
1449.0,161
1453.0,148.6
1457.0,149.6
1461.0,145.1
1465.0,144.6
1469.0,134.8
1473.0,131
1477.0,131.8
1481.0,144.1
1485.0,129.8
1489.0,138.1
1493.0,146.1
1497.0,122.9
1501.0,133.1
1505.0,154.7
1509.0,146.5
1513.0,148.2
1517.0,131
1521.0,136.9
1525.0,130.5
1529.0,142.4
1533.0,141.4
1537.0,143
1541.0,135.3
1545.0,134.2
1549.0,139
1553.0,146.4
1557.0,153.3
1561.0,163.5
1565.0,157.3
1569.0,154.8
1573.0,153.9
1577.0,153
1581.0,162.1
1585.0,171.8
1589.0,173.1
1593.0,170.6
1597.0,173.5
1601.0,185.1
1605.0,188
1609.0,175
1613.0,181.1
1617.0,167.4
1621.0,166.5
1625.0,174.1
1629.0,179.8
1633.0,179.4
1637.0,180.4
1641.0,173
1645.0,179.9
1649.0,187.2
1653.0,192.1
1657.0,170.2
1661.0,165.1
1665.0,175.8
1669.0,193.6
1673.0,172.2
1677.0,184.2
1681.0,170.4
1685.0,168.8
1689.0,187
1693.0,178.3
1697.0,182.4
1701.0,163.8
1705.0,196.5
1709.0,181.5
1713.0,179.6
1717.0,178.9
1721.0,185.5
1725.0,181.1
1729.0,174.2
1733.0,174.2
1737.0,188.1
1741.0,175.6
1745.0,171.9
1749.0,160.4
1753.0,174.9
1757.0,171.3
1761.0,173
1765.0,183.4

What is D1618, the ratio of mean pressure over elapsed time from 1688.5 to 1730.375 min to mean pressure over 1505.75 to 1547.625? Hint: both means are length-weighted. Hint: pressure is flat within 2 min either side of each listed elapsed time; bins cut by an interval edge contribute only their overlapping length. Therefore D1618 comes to 1.30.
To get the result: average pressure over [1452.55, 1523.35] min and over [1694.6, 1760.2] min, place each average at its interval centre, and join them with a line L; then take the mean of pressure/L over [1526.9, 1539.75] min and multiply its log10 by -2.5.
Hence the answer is 0.04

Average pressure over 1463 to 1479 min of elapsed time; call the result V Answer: 136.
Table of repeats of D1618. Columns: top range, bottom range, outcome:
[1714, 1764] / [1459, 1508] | 1.27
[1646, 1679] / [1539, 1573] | 1.21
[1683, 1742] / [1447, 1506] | 1.28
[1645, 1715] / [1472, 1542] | 1.30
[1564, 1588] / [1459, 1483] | 1.15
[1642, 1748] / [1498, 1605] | 1.18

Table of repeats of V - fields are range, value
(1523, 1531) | 136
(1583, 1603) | 175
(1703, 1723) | 184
